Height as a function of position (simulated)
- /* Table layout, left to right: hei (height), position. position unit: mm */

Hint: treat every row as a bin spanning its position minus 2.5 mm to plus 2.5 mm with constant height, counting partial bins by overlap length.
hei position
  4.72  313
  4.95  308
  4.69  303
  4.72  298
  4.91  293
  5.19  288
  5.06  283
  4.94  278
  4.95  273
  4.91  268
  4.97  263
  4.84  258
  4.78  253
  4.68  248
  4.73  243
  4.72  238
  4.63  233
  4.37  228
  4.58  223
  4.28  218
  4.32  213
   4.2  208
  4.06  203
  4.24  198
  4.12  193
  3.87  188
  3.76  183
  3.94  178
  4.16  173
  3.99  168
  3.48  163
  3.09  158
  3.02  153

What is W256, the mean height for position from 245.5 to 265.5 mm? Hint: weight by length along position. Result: 4.82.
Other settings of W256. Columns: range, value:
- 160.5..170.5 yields 3.74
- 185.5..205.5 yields 4.07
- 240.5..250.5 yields 4.71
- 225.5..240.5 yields 4.57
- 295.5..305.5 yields 4.71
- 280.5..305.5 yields 4.91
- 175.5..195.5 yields 3.92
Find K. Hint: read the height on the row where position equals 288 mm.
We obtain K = 5.19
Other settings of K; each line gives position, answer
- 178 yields 3.94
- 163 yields 3.48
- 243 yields 4.73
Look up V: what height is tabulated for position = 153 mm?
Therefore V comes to 3.02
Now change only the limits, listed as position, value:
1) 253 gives 4.78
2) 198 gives 4.24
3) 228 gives 4.37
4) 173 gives 4.16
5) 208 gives 4.2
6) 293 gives 4.91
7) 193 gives 4.12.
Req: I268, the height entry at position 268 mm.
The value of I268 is 4.91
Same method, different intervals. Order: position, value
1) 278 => 4.94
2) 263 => 4.97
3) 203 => 4.06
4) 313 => 4.72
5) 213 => 4.32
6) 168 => 3.99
